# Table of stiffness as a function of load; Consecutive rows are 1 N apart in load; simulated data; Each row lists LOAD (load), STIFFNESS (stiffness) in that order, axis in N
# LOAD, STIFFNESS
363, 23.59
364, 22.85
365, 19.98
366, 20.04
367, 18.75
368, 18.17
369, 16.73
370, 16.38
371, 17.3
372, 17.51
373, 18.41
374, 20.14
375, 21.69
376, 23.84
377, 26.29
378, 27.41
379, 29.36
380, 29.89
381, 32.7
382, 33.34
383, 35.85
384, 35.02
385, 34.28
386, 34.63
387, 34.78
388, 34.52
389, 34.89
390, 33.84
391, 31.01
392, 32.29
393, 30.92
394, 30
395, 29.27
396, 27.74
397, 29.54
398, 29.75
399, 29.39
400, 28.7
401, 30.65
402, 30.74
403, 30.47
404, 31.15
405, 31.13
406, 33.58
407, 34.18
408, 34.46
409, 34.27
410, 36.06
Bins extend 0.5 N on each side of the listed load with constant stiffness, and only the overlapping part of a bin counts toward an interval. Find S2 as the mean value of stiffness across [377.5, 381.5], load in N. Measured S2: 29.8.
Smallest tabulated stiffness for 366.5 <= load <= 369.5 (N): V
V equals 16.73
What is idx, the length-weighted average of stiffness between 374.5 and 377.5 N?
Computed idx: 23.9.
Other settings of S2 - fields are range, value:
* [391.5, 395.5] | 30.6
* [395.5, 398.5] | 29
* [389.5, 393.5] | 32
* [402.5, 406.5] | 31.6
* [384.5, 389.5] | 34.6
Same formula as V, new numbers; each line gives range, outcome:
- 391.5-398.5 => 27.74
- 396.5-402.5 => 28.7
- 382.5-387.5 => 34.28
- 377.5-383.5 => 27.41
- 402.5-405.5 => 30.47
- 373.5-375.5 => 20.14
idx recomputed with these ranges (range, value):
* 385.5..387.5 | 34.7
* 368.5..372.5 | 17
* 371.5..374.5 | 18.7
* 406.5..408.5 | 34.3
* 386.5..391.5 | 33.8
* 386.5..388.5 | 34.7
